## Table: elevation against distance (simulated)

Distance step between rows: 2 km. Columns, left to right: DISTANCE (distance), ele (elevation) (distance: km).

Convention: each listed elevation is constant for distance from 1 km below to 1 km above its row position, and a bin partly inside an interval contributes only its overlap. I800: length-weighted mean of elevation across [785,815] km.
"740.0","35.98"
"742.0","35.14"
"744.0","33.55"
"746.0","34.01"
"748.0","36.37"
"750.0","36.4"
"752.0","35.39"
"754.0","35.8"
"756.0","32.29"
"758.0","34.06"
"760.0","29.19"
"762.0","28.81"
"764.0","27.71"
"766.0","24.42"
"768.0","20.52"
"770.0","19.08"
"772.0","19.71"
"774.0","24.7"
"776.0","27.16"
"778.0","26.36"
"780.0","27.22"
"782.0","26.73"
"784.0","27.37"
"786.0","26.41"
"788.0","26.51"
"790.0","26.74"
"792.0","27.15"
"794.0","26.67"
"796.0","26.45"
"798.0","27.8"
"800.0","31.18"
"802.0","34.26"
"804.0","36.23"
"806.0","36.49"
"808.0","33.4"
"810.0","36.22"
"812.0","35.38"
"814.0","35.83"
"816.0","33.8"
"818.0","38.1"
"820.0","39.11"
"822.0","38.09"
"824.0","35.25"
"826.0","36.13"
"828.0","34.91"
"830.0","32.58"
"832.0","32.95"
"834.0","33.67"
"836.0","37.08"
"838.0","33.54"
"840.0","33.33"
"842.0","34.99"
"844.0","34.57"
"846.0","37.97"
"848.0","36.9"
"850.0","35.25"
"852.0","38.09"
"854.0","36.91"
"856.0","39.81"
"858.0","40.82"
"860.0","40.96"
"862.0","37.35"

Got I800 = 31.1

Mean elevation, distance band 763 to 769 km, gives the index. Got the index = 24.2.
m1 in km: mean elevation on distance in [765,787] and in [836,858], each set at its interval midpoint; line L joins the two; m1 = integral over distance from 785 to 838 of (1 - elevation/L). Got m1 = -4.4 km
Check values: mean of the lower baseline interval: 24.5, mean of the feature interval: 33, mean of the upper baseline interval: 36.4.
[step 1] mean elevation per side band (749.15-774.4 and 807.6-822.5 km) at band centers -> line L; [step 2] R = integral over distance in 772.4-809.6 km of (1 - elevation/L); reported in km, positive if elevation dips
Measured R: 4.5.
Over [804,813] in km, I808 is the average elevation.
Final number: 35.5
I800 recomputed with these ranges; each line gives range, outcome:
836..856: 36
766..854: 31.6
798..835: 35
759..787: 25.4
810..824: 36.6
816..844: 35.3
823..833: 34.4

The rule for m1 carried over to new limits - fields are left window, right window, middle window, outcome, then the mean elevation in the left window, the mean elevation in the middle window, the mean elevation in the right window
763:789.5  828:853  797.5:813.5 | -2.5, 24.9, 34.1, 35.1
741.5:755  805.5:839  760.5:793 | 9.1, 35.2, 25.5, 35.4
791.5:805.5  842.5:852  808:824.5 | -1.9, 30.3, 36.3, 36.3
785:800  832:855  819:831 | -1.3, 27.1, 36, 35.5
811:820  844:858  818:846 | 1.1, 36.1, 35.3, 37.5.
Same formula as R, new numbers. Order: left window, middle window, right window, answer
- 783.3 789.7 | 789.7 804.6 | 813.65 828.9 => 0.13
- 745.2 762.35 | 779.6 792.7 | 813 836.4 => 2.93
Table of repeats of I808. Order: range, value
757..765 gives 29.9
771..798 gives 26.2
